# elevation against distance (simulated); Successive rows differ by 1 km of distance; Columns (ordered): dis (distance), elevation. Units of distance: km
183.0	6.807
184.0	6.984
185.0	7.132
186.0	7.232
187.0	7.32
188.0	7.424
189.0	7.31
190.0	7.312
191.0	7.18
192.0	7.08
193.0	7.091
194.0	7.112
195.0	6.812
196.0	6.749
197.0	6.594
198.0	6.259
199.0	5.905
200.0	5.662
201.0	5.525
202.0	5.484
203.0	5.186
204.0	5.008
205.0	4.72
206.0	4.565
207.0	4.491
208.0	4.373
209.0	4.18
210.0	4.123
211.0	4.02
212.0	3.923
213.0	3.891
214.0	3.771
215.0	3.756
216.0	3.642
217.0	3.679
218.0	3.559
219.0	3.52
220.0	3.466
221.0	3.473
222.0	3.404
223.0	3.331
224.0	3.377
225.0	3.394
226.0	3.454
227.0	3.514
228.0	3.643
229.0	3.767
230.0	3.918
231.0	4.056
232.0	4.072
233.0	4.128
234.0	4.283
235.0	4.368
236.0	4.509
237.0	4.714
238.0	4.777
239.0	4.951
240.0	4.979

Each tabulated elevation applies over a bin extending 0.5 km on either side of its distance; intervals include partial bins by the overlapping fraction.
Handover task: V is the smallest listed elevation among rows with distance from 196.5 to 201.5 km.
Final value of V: 5.525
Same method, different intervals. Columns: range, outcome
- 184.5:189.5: 7.132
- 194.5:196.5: 6.749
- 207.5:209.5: 4.18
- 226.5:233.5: 3.514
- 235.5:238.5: 4.509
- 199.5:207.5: 4.491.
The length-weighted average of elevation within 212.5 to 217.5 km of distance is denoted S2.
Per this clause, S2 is 3.75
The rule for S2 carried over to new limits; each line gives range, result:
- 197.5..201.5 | 5.84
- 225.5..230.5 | 3.66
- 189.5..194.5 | 7.15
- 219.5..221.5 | 3.47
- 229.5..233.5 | 4.04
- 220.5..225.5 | 3.4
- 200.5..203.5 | 5.4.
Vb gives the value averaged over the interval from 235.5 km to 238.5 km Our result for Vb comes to 4.67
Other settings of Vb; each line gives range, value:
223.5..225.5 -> 3.39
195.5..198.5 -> 6.53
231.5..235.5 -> 4.21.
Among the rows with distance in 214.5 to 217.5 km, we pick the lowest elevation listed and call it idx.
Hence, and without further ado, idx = 3.642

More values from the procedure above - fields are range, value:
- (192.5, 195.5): 6.812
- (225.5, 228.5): 3.454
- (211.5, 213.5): 3.891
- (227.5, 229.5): 3.643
